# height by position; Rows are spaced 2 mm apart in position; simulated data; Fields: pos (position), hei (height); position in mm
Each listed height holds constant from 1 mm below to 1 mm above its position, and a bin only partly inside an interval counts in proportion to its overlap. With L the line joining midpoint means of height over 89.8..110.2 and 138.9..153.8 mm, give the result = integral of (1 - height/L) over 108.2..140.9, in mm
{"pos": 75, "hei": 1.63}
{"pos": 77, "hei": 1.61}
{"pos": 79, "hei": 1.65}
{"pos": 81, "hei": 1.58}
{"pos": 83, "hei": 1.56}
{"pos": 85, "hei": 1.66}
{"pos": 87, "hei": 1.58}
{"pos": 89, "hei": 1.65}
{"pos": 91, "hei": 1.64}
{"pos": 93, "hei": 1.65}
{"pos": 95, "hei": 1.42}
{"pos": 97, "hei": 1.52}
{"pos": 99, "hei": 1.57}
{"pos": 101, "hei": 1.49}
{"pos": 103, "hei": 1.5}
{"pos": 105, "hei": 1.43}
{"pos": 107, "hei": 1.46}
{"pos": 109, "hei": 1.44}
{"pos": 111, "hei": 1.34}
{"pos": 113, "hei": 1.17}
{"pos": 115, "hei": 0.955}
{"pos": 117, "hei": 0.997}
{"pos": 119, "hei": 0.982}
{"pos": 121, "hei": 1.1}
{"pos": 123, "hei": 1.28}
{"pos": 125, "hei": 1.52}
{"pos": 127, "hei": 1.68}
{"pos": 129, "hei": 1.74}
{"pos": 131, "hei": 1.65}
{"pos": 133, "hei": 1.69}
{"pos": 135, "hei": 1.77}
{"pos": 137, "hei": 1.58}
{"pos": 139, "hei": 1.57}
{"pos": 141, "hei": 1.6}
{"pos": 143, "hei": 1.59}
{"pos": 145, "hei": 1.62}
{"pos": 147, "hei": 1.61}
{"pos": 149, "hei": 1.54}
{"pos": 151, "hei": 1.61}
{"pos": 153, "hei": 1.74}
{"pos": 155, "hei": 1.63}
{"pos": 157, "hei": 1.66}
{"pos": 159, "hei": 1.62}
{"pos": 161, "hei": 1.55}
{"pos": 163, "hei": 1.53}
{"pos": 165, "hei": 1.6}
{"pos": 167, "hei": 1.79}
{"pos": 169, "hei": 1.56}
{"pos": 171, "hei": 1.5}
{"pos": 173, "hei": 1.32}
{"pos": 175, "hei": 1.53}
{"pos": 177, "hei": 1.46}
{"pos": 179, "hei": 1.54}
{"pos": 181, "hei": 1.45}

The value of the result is 3.29 mm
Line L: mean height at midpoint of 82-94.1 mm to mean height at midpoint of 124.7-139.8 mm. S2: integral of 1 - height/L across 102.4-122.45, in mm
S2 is 4.98 mm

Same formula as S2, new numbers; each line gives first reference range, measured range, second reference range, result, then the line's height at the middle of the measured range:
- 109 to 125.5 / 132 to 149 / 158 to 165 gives -3.0 mm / 1.38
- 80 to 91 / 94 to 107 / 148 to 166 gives 1.0 mm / 1.61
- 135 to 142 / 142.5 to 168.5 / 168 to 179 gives -1.3 mm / 1.55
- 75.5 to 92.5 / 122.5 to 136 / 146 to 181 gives -0.3 mm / 1.59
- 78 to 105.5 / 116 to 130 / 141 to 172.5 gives 2.3 mm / 1.59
